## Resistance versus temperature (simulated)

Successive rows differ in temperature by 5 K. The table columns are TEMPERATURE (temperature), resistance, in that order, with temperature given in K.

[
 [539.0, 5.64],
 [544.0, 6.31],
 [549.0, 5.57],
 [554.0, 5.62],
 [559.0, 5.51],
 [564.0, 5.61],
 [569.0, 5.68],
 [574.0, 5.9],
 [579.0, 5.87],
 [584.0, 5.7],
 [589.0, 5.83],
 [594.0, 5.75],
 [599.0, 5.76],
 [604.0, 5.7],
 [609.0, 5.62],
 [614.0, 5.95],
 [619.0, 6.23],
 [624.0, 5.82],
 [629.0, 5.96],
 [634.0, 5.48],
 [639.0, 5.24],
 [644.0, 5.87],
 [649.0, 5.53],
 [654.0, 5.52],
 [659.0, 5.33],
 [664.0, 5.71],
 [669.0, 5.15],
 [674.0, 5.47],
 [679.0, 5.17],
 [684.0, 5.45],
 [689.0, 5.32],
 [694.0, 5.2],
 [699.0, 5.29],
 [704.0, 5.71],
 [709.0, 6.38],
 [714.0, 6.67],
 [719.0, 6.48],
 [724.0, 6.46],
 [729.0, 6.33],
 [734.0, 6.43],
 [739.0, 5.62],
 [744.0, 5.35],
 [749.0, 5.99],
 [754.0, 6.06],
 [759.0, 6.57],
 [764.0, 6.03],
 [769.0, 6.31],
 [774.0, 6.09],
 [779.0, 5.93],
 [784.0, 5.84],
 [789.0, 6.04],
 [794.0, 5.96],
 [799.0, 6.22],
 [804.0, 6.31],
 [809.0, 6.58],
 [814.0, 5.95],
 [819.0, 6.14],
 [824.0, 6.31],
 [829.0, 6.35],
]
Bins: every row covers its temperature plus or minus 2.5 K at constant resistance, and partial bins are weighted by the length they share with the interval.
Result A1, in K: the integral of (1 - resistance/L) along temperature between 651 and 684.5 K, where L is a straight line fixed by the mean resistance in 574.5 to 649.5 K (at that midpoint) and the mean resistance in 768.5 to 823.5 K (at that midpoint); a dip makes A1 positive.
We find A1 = 2.70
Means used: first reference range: 5.76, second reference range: 6.12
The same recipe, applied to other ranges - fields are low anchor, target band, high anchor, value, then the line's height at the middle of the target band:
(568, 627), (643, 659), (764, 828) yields 0.91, 5.91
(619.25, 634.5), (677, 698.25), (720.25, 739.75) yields 2.85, 6.11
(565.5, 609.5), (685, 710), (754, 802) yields 1.84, 5.96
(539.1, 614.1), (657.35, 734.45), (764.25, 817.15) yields 2.40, 5.96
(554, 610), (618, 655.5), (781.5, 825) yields 0.86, 5.82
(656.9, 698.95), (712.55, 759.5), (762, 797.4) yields -3.56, 5.74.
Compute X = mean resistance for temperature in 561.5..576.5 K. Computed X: 5.73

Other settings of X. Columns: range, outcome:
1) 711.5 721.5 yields 6.58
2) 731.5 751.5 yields 5.85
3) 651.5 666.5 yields 5.52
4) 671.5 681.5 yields 5.32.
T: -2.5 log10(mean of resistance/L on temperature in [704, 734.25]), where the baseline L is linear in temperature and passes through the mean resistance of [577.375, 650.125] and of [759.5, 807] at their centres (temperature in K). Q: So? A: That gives -0.07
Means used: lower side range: 5.76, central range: 6.4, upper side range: 6.11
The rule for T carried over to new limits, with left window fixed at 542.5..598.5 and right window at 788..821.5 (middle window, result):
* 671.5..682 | 0.12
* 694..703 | 0.12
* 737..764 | 0.03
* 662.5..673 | 0.10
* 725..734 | -0.06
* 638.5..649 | 0.05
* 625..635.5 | 0.02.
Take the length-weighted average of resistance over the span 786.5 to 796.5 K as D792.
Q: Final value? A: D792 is 6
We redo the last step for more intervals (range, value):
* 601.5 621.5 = 5.88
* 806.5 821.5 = 6.22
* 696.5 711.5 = 5.79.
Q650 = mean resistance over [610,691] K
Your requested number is 5.58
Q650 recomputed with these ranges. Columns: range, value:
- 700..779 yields 6.14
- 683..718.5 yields 5.77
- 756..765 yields 6.33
